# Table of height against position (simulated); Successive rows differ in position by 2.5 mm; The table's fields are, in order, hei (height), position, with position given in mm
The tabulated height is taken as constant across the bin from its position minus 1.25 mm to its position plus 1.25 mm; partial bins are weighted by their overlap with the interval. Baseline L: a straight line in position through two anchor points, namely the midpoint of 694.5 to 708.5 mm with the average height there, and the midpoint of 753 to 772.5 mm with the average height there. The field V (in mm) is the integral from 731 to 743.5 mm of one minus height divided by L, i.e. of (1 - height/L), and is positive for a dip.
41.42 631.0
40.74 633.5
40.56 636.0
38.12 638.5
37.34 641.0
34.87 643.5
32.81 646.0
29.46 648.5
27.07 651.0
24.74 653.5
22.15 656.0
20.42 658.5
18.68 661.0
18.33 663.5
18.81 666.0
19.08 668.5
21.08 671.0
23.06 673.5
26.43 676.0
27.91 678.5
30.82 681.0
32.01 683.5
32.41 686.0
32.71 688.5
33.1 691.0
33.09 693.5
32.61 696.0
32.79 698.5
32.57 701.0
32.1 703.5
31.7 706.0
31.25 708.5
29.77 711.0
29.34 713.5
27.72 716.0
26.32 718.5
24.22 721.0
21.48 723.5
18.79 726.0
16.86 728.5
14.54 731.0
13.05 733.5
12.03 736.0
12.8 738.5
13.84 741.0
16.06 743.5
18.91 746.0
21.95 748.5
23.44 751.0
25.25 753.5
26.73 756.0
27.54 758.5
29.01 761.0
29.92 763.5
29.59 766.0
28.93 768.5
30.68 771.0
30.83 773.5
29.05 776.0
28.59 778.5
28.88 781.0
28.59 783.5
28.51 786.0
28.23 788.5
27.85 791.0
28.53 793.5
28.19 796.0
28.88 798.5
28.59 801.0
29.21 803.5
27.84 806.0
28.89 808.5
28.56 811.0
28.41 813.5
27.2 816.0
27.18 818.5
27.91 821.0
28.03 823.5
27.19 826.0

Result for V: 6.9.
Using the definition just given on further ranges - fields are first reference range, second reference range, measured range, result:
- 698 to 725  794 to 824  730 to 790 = 9.3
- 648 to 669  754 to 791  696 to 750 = 5.4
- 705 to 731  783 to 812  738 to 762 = 4.3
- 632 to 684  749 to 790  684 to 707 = -3.8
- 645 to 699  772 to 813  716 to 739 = 7.6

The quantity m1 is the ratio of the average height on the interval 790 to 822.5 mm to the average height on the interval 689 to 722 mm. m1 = 0.9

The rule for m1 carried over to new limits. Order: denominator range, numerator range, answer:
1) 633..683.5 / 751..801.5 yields 1.03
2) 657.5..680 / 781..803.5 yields 1.32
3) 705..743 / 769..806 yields 1.35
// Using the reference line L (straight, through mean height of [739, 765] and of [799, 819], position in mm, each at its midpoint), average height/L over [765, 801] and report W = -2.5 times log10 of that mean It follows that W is -0.12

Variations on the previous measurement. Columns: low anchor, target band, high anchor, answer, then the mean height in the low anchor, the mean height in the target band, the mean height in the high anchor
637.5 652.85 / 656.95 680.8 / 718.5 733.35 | 0.29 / 32.9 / 21.9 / 19.3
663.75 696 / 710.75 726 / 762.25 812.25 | 0.09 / 27.5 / 25.6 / 28.9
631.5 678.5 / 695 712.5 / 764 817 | -0.13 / 27.7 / 31.8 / 28.8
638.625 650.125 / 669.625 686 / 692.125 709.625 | 0.21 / 33.8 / 27.2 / 32.3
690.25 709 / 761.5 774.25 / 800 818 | 0.00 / 32.4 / 29.9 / 28.3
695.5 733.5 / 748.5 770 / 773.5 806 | 0.02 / 26.2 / 27.3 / 28.6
